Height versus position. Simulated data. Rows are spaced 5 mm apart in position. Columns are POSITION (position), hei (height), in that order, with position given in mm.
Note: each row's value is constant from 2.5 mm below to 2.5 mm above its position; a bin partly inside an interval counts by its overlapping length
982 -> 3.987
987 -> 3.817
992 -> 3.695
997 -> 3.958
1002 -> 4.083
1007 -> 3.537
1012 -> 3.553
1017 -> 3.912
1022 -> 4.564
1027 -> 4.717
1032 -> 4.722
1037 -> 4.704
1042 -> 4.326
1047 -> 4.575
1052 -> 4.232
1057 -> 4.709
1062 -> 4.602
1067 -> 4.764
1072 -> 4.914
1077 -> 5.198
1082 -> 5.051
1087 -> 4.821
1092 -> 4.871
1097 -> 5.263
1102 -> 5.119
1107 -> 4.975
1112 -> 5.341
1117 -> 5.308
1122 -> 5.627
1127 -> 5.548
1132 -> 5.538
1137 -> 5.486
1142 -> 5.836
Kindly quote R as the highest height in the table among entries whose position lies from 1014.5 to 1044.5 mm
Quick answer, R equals 4.722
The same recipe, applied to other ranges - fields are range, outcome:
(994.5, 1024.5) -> 4.564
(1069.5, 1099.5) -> 5.263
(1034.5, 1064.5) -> 4.709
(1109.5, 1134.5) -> 5.627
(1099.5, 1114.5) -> 5.341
